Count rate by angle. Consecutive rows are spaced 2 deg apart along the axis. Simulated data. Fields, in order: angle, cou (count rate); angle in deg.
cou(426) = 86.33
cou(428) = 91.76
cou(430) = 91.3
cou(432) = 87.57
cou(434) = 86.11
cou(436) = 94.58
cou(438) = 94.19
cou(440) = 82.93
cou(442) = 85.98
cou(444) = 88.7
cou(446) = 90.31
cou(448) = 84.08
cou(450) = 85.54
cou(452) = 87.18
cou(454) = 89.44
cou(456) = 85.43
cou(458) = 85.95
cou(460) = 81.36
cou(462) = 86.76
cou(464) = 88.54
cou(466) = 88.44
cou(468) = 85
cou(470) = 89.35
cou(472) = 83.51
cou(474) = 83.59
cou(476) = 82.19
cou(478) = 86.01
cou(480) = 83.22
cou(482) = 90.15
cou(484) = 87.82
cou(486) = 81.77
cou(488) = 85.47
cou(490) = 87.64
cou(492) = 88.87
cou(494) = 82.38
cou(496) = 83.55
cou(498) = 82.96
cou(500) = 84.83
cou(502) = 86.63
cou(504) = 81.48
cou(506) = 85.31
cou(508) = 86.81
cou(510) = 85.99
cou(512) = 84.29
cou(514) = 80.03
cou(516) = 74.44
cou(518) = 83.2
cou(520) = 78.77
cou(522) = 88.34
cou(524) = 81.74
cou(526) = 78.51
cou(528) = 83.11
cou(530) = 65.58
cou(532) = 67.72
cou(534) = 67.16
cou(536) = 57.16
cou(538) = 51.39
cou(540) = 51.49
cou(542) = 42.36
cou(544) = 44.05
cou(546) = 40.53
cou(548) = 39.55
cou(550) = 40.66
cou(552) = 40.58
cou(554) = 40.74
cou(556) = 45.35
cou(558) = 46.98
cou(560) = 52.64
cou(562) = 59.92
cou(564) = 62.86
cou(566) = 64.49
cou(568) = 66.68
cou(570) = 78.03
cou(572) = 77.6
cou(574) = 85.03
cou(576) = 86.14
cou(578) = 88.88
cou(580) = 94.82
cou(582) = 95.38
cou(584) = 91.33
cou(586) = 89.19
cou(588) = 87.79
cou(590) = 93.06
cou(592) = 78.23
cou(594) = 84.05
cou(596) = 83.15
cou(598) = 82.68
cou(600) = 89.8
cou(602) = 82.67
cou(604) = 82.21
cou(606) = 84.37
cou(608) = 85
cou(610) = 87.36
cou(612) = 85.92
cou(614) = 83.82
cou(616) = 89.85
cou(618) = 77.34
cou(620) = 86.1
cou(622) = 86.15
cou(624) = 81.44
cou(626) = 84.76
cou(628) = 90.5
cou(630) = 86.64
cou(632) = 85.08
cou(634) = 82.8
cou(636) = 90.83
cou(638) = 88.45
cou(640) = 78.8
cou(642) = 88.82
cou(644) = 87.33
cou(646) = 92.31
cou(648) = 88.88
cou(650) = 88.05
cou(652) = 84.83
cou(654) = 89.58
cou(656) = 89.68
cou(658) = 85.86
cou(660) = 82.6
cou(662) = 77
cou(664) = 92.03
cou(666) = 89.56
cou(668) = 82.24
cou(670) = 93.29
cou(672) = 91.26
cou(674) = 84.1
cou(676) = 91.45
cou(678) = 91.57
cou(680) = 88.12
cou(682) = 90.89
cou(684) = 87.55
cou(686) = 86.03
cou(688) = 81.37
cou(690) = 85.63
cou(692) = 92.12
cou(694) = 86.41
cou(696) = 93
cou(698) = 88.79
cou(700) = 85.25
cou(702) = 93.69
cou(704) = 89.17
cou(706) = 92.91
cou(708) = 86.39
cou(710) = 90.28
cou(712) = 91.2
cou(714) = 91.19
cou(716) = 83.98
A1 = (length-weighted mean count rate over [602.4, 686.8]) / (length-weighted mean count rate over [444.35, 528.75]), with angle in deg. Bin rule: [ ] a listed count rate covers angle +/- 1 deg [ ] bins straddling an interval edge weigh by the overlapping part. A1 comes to 1.02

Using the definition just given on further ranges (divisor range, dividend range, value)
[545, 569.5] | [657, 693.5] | 1.72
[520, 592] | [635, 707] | 1.31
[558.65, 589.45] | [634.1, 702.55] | 1.12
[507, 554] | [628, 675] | 1.33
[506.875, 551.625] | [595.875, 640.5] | 1.28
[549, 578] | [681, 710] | 1.44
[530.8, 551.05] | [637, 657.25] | 1.74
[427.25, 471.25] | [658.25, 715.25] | 1.01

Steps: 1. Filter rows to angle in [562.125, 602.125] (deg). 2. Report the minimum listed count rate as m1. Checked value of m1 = 62.86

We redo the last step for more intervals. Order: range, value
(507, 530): 65.58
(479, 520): 74.44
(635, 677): 77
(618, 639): 77.34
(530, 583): 39.55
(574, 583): 85.03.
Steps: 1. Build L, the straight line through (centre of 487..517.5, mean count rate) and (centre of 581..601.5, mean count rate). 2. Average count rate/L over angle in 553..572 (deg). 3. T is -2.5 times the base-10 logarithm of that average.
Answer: 0.42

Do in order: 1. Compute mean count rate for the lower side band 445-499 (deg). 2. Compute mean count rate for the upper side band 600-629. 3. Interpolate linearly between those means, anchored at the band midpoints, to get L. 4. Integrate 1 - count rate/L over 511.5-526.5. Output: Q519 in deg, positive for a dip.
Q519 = 0.8 deg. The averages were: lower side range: 85.8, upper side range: 85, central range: 81.1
